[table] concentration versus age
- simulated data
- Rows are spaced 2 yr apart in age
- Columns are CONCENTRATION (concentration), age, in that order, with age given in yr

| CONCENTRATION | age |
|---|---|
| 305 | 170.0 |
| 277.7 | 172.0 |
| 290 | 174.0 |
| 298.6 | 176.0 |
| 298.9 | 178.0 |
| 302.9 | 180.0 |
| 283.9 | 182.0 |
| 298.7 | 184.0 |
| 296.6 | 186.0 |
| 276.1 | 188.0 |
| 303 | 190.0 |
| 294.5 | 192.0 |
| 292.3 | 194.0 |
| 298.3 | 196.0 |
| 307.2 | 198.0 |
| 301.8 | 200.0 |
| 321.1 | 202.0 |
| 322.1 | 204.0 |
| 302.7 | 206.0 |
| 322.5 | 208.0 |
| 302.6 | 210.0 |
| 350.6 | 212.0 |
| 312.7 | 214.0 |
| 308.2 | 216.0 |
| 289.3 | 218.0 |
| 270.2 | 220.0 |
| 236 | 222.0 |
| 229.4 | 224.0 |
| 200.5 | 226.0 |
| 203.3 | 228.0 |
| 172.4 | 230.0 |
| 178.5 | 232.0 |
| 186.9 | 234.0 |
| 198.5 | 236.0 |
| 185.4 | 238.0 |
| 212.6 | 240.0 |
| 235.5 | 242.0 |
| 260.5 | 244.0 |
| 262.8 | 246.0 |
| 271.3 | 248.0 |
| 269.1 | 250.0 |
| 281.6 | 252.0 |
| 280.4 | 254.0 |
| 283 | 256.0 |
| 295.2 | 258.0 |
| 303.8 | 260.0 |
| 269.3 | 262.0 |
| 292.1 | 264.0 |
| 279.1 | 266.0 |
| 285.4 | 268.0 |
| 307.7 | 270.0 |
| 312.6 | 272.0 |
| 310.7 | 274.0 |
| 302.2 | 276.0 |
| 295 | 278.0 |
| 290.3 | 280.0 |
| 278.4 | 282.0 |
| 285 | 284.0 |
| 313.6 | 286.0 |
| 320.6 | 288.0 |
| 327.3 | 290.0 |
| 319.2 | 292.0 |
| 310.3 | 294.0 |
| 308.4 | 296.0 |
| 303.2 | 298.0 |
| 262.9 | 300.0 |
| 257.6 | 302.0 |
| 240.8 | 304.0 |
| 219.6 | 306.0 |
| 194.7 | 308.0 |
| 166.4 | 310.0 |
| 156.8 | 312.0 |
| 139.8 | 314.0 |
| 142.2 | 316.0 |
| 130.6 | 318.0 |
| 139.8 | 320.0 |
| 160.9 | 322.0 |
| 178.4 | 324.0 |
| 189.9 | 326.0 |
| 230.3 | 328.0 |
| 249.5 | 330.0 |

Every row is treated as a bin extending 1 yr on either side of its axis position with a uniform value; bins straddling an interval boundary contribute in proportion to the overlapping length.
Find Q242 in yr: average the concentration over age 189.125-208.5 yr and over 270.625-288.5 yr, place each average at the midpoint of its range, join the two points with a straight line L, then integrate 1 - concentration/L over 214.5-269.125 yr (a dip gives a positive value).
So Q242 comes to 9.5 yr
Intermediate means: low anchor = 306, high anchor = 301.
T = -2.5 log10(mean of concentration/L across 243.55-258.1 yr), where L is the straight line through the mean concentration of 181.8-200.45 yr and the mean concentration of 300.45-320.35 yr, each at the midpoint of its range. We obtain -0.15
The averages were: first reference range 296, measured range 275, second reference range 182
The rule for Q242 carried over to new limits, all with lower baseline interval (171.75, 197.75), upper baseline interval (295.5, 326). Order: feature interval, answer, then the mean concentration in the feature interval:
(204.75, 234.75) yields 1.1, 259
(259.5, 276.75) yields -4.9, 296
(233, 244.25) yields 1.9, 210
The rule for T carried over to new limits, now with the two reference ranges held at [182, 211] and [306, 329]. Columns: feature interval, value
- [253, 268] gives -0.23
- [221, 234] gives 0.31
